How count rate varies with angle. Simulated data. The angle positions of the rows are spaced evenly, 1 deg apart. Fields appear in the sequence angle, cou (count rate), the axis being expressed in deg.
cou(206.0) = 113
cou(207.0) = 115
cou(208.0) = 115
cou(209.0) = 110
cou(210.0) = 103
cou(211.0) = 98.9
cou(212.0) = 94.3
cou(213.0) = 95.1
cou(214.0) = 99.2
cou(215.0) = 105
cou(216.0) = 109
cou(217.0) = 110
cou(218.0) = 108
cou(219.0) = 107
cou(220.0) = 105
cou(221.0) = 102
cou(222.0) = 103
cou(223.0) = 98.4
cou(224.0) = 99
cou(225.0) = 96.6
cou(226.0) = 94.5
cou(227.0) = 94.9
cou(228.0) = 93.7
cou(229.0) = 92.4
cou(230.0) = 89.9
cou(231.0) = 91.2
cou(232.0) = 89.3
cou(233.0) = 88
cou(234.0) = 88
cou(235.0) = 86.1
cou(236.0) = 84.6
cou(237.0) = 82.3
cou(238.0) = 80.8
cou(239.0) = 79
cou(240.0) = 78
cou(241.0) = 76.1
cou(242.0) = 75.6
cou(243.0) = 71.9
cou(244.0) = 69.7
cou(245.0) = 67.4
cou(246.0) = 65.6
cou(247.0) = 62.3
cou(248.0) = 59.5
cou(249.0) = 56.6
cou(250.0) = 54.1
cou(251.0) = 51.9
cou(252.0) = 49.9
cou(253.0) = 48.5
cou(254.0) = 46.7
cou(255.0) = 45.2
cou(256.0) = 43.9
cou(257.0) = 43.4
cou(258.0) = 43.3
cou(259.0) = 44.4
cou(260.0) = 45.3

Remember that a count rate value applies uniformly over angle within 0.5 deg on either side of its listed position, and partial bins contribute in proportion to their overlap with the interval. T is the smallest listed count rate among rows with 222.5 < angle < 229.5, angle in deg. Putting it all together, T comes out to 92.4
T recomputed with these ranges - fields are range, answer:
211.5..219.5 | 94.3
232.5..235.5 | 86.1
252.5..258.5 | 43.3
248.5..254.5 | 46.7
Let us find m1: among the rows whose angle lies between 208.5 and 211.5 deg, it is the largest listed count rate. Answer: 110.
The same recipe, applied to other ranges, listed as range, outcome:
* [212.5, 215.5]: 105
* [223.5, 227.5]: 99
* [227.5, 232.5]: 93.7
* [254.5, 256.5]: 45.2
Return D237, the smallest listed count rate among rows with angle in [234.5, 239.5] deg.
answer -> 79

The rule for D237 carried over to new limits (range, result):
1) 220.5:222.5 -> 102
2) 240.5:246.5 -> 65.6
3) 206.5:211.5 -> 98.9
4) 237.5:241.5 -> 76.1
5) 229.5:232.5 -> 89.3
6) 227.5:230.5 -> 89.9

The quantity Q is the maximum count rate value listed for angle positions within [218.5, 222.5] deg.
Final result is 107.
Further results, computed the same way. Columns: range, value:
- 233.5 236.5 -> 88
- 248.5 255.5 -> 56.6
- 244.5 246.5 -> 67.4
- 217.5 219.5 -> 108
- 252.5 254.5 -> 48.5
